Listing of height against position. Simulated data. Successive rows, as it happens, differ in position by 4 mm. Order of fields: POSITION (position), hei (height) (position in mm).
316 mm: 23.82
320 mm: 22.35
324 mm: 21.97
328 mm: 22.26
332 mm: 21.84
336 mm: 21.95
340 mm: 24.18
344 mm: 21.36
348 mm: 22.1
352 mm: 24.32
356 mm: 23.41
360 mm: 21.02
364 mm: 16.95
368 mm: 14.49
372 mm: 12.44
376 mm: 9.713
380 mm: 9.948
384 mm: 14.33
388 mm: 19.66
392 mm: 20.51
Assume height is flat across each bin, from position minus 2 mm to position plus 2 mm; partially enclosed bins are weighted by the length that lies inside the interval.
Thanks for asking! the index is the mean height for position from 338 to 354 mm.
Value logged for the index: 23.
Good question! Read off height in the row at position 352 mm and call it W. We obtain 24.32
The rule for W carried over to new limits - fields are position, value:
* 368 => 14.49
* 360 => 21.02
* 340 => 24.18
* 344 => 21.36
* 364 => 16.95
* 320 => 22.35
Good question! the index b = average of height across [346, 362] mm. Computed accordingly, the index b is 22.7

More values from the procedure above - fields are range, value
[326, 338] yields 22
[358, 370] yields 17.5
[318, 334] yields 22.1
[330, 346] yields 22.3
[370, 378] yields 11.1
